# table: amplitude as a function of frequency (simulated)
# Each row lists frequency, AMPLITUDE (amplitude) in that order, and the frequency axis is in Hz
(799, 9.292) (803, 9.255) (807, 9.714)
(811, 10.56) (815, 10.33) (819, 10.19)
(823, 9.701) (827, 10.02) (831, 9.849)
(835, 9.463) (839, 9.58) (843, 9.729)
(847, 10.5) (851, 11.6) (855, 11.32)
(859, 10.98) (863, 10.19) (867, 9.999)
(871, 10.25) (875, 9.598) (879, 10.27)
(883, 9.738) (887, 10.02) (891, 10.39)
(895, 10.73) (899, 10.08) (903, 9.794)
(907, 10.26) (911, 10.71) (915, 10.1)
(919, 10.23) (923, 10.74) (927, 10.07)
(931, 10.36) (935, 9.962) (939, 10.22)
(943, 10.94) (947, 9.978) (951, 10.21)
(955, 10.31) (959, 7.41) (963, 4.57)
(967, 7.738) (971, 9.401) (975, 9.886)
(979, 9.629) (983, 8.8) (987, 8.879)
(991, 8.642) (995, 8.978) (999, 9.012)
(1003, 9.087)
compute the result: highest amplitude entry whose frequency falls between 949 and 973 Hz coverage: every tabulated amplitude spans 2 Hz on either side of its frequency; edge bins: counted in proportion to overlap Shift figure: 10.31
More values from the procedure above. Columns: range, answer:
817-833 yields 10.19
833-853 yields 11.6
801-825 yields 10.56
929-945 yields 10.94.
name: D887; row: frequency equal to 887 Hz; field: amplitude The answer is 10.02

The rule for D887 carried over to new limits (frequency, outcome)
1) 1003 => 9.087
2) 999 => 9.012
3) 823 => 9.701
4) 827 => 10.02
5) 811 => 10.56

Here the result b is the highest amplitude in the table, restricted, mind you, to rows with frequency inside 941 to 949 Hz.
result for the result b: 10.94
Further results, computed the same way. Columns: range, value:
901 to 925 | 10.74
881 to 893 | 10.39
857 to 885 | 10.98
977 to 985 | 9.629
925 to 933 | 10.36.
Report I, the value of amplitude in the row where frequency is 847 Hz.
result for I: 10.5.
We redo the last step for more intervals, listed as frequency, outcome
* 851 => 11.6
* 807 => 9.714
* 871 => 10.25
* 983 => 8.8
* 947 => 9.978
